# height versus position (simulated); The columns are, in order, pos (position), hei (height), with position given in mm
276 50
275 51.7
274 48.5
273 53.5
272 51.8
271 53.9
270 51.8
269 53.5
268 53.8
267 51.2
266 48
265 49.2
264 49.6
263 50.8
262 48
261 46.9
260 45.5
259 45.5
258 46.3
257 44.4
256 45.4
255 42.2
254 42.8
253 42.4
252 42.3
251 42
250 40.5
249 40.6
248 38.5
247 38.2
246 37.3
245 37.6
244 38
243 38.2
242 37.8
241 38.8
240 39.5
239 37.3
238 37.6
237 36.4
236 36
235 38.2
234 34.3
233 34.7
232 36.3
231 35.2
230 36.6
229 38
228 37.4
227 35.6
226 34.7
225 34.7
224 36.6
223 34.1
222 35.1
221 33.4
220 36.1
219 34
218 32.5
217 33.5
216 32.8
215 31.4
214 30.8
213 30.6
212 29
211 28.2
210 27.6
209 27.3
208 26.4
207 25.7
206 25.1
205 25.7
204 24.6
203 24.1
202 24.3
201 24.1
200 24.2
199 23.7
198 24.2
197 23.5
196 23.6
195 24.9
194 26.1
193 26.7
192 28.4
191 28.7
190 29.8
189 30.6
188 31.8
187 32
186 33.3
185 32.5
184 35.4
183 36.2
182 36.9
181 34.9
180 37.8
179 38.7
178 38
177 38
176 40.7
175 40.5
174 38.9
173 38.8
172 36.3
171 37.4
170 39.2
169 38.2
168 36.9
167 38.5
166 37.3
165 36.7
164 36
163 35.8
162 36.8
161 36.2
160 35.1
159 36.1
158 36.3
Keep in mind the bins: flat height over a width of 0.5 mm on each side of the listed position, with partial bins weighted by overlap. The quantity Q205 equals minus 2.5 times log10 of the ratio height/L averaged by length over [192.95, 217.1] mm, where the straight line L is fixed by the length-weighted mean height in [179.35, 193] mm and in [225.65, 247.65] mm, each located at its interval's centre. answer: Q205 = 0.28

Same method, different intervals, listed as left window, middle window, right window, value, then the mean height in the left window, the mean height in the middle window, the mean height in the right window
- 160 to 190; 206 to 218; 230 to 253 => 0.26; 36.4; 29.3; 38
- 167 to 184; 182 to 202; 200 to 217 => 0.15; 37.9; 28.5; 27.4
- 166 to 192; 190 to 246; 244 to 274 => 0.28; 35.9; 31.7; 45.9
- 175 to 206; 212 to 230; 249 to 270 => 0.10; 30.2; 34.1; 46.5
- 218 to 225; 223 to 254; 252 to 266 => 0.06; 34.7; 37.7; 46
